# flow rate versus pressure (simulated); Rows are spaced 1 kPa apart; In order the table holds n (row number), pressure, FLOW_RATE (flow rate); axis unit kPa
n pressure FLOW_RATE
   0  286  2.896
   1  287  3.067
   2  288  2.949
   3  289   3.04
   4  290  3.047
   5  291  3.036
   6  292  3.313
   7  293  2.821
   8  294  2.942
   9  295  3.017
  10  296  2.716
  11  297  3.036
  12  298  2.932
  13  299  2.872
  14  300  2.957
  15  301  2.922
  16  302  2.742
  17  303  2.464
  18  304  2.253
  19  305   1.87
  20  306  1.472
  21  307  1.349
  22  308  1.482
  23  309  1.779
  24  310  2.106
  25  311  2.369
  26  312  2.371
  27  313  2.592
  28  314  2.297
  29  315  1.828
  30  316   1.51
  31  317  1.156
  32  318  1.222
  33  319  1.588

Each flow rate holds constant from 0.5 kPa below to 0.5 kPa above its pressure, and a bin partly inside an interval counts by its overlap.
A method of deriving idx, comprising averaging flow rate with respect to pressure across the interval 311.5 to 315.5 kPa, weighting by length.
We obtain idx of 2.27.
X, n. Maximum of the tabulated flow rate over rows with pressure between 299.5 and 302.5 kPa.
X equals 2.957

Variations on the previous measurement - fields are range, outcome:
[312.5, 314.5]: 2.592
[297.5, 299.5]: 2.932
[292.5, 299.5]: 3.036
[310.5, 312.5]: 2.371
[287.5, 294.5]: 3.313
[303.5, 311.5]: 2.369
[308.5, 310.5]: 2.106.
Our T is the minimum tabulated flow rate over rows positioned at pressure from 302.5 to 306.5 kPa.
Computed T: 1.472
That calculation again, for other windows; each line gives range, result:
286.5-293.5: 2.821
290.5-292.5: 3.036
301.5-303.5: 2.464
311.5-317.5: 1.156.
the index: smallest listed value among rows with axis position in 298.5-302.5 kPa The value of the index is 2.742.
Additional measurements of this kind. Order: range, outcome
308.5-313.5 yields 1.779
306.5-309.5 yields 1.349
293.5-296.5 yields 2.716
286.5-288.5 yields 2.949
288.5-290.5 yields 3.04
